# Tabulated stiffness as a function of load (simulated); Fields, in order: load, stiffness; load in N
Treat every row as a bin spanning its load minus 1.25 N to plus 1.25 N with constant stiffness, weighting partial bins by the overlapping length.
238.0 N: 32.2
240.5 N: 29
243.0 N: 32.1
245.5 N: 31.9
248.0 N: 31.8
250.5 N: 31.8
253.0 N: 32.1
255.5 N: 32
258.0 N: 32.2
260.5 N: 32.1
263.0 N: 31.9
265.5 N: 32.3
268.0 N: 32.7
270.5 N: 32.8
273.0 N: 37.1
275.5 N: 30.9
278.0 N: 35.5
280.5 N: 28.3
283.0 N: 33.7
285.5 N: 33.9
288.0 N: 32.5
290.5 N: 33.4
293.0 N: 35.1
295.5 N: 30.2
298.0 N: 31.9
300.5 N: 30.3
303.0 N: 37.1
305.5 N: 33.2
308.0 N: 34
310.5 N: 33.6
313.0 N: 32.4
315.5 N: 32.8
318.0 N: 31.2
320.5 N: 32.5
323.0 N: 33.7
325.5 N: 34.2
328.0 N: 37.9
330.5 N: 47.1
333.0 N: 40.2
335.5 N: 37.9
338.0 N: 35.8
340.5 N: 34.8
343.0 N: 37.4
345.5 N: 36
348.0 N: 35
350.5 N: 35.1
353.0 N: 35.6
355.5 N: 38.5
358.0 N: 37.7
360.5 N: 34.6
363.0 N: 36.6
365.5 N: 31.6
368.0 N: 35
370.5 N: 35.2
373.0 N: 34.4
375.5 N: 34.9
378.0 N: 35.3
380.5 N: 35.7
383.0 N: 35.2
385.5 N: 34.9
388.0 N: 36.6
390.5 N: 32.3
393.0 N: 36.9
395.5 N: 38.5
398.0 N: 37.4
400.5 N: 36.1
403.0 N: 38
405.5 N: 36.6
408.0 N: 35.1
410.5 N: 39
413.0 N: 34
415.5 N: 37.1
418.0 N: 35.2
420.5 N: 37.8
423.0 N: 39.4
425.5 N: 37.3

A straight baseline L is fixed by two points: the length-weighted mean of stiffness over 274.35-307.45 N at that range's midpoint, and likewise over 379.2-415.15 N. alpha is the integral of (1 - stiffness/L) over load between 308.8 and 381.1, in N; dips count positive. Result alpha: -2.3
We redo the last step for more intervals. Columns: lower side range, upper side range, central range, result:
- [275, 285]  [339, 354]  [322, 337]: -1.60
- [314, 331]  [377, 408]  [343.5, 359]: -0.37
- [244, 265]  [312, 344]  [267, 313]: 1.10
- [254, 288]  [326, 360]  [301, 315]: 0.54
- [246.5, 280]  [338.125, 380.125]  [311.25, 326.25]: 0.66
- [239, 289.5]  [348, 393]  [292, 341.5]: -1.44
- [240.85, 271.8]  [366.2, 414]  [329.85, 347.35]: -1.88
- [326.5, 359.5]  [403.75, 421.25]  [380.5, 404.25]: 0.36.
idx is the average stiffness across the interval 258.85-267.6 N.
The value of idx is 32.2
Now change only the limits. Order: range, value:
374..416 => 36.1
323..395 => 36.1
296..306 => 32.9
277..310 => 33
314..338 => 36.3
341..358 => 36.3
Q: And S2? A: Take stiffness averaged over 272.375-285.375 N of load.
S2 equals 33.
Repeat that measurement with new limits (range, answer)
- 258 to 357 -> 34.4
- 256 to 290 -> 32.8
